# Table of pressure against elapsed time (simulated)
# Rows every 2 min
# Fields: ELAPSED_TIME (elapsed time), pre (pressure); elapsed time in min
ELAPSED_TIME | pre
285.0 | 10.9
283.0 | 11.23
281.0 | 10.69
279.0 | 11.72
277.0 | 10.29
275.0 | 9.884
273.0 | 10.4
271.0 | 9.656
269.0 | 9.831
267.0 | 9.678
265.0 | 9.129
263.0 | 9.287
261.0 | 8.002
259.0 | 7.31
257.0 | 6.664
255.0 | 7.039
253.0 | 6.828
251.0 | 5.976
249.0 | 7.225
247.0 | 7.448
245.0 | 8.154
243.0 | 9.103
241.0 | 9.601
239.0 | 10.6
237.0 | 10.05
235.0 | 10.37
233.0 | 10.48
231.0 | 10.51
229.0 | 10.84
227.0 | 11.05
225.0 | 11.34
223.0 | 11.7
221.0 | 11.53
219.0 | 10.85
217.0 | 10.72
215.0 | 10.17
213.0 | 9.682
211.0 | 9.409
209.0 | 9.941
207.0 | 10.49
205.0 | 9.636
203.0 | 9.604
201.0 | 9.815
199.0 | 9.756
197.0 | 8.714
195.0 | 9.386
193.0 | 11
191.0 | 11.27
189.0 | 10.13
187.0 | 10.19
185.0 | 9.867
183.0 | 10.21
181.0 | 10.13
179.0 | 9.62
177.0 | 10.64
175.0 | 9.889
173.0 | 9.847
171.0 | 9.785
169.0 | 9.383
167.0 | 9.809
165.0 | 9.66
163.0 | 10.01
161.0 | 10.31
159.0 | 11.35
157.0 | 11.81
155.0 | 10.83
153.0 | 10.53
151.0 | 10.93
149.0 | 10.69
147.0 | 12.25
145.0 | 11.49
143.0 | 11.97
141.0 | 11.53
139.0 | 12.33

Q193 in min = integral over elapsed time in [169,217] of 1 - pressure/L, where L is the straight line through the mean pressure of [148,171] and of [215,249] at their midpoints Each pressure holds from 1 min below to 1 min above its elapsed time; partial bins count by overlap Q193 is 1.7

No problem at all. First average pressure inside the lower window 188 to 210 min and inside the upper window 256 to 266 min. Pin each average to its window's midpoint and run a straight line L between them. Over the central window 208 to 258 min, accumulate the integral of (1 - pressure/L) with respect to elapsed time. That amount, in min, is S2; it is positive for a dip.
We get -2.88 min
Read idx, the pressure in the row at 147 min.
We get 12.25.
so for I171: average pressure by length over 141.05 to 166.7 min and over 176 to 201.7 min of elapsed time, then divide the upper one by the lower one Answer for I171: 0.9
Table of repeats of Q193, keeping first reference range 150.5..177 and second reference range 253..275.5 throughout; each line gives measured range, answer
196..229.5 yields -2.77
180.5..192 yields -0.41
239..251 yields 0.95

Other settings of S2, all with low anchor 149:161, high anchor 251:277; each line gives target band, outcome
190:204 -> 0.2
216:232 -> -2.7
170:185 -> 0.7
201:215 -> 0.0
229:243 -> -1.5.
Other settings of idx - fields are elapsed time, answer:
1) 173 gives 9.847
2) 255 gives 7.039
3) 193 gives 11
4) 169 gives 9.383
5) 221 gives 11.53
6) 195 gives 9.386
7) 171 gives 9.785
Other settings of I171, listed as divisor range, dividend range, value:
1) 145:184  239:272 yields 0.79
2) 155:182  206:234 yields 1.04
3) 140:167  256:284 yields 0.87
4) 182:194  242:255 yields 0.71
